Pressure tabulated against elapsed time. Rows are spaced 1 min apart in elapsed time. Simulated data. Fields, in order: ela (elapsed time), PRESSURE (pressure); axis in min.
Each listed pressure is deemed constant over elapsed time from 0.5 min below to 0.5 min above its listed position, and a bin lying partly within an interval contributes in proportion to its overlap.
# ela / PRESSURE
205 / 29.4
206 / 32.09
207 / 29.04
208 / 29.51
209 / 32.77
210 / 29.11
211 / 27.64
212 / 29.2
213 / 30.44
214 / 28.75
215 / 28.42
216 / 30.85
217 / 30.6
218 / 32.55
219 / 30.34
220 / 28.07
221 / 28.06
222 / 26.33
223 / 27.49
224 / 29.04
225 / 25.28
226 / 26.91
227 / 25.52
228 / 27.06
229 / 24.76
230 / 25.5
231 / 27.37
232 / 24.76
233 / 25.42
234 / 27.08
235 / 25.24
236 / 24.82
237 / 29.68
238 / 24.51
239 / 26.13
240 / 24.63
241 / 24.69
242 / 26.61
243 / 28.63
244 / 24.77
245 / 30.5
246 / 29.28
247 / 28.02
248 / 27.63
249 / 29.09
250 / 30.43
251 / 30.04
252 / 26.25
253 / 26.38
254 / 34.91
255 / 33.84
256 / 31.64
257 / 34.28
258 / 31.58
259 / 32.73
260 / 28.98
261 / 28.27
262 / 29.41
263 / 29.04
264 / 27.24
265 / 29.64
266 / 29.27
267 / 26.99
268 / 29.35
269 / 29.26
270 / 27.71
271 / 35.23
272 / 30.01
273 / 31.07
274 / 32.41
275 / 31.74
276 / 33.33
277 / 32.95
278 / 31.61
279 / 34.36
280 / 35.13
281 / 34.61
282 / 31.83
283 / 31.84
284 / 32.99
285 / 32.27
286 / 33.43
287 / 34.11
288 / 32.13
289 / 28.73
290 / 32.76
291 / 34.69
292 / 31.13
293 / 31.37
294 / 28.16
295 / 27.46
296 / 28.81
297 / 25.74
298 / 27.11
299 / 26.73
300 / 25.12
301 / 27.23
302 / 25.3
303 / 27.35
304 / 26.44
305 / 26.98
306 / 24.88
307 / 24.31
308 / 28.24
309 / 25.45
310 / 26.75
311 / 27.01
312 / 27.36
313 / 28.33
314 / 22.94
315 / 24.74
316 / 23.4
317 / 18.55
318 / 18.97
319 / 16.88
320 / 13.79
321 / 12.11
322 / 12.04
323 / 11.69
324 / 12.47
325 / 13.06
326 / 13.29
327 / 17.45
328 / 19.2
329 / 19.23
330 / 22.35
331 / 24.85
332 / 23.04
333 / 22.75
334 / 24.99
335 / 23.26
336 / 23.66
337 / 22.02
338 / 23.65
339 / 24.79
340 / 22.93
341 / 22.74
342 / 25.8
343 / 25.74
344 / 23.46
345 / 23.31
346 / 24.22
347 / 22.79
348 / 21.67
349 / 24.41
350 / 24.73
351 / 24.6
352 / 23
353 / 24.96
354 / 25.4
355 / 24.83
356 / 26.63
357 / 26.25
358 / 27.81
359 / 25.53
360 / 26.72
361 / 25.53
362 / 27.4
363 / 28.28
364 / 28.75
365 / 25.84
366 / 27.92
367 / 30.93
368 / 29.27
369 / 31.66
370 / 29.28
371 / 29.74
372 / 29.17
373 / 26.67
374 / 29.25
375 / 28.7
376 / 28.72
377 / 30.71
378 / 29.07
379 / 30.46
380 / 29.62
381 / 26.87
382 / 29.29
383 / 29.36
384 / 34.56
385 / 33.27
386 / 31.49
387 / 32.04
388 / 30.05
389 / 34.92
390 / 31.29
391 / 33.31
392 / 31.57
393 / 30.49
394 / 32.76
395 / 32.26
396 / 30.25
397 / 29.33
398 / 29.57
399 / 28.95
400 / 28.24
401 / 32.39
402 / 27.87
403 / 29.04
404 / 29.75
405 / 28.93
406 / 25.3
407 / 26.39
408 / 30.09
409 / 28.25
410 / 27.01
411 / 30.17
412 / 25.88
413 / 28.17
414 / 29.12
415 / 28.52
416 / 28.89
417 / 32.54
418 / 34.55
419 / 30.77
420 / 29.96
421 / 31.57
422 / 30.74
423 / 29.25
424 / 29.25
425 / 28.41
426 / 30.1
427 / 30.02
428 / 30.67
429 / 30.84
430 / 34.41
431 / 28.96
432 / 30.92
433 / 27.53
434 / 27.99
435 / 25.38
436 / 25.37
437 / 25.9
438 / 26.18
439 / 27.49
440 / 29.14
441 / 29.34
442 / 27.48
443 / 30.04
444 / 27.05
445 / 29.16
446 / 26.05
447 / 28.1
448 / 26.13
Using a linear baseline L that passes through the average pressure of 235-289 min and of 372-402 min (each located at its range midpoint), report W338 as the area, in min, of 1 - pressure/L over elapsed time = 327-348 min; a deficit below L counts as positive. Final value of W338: 5.0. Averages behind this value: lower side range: 30.1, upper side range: 30.5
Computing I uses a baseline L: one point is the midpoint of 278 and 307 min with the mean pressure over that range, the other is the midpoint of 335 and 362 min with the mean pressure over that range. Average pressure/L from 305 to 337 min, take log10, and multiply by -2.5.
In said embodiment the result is 0.28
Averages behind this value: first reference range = 29.9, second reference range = 24.5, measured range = 21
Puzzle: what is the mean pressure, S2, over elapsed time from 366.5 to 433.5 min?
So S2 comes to 30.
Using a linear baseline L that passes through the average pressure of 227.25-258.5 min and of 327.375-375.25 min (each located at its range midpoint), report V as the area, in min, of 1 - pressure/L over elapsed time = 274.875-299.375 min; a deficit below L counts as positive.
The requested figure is -4.14 min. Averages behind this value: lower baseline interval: 27.9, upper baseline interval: 25.4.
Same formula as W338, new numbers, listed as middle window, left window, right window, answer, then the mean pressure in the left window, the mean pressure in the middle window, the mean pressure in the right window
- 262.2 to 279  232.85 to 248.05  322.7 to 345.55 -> -3.77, 26.7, 30.5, 21.2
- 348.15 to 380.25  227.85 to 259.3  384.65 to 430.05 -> 2.30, 28.1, 27.5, 30.1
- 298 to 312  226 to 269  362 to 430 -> 1.19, 28.1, 26.4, 29.8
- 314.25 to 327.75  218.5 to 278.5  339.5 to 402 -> 5.78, 28.6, 16.2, 28.2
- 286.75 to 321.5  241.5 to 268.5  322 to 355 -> -1.25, 29.4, 26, 21.8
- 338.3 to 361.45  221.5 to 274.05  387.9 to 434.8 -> 3.66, 28.3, 24.7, 29.9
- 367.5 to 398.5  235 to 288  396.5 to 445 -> -1.27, 30.1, 30.5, 29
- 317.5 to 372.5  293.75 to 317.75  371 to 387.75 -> 9.73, 25.9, 23.2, 29.9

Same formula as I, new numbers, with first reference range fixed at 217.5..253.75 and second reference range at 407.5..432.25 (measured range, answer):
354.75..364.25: 0.089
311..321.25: 0.317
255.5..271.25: -0.087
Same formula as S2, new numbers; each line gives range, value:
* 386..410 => 30.1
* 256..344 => 26.5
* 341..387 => 27.4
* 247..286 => 30.9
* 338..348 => 23.8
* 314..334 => 18.2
